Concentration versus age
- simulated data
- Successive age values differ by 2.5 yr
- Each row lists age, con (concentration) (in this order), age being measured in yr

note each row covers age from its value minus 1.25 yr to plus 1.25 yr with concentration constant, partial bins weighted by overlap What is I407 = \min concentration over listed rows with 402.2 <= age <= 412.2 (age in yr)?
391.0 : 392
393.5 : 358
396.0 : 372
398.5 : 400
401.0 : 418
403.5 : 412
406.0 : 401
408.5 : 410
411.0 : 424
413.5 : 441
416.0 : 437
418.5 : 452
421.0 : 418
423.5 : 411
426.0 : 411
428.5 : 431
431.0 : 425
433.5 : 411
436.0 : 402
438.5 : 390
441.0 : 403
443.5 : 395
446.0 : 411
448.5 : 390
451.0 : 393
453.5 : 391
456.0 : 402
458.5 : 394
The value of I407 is 401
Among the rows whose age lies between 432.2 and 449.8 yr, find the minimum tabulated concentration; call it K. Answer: 390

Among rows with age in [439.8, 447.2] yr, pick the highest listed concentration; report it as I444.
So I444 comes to 411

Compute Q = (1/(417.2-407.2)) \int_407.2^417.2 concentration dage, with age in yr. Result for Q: 428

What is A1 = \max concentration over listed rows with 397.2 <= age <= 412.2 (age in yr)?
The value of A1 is 424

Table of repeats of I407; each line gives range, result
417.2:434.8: 411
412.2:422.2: 418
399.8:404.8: 412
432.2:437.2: 402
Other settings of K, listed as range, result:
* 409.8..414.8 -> 424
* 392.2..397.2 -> 358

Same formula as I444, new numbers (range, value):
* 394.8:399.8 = 400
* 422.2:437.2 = 431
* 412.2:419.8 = 452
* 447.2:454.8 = 393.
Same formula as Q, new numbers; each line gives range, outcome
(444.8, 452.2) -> 398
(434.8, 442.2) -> 398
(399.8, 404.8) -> 415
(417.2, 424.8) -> 427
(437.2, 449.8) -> 398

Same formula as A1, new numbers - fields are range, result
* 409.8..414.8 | 441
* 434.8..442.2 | 403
